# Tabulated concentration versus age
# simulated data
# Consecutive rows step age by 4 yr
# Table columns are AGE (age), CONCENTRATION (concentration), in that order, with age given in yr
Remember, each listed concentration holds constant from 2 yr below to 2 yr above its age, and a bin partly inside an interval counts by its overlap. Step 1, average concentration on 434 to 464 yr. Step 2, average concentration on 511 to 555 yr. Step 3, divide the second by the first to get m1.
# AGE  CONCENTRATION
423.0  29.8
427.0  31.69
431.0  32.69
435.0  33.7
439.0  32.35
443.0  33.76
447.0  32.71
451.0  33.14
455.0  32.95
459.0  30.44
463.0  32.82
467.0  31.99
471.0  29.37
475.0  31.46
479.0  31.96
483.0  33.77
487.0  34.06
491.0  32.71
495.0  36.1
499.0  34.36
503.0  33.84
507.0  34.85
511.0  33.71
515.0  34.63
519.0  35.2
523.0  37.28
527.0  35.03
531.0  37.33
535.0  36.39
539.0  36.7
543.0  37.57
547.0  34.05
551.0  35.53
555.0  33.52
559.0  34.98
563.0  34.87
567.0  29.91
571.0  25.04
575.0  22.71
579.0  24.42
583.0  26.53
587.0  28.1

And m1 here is 1.09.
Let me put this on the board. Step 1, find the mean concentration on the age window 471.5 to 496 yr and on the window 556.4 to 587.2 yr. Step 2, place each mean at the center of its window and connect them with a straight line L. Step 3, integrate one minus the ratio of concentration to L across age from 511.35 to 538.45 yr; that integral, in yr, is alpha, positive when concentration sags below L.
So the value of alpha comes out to -4.4 yr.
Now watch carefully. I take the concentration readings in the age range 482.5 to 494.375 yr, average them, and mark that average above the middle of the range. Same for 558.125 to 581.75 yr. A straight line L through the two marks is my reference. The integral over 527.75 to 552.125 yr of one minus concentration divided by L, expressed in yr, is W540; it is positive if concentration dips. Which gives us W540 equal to -4.8 yr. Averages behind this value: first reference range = 33.8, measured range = 36.2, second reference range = 28.3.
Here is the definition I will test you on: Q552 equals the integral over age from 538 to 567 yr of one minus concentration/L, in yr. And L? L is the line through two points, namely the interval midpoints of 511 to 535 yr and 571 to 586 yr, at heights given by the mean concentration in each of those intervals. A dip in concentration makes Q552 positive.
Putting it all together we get -4.8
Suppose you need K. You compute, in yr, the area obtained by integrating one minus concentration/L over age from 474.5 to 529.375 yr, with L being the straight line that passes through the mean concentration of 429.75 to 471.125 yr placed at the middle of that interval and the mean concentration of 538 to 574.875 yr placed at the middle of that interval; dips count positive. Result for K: -2.7 yr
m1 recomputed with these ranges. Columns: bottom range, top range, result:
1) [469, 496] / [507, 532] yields 1.08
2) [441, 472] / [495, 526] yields 1.08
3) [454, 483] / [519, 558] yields 1.13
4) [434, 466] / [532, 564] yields 1.09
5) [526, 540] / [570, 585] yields 0.68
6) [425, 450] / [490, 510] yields 1.05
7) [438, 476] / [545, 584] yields 0.94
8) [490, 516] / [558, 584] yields 0.82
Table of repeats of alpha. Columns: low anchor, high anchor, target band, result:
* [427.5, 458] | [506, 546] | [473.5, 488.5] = 0.6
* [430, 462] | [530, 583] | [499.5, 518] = -1.1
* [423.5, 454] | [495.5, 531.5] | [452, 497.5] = 1.8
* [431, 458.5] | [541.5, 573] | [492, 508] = -0.8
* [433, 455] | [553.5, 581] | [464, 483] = 0.4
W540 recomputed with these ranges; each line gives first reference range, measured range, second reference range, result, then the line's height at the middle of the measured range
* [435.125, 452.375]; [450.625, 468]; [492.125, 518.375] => 0.6 yr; 33.4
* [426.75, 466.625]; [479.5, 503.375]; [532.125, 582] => -1.2 yr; 32.4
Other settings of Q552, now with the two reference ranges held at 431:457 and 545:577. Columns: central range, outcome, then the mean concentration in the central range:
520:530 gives -1.4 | 36.2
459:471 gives 0.4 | 31.6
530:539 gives -1.4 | 36.8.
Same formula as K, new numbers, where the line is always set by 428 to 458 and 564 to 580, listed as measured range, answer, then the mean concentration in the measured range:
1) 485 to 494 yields -0.9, 33.7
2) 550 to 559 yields -2.5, 34.5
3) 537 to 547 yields -3.2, 36.5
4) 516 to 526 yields -2.5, 36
